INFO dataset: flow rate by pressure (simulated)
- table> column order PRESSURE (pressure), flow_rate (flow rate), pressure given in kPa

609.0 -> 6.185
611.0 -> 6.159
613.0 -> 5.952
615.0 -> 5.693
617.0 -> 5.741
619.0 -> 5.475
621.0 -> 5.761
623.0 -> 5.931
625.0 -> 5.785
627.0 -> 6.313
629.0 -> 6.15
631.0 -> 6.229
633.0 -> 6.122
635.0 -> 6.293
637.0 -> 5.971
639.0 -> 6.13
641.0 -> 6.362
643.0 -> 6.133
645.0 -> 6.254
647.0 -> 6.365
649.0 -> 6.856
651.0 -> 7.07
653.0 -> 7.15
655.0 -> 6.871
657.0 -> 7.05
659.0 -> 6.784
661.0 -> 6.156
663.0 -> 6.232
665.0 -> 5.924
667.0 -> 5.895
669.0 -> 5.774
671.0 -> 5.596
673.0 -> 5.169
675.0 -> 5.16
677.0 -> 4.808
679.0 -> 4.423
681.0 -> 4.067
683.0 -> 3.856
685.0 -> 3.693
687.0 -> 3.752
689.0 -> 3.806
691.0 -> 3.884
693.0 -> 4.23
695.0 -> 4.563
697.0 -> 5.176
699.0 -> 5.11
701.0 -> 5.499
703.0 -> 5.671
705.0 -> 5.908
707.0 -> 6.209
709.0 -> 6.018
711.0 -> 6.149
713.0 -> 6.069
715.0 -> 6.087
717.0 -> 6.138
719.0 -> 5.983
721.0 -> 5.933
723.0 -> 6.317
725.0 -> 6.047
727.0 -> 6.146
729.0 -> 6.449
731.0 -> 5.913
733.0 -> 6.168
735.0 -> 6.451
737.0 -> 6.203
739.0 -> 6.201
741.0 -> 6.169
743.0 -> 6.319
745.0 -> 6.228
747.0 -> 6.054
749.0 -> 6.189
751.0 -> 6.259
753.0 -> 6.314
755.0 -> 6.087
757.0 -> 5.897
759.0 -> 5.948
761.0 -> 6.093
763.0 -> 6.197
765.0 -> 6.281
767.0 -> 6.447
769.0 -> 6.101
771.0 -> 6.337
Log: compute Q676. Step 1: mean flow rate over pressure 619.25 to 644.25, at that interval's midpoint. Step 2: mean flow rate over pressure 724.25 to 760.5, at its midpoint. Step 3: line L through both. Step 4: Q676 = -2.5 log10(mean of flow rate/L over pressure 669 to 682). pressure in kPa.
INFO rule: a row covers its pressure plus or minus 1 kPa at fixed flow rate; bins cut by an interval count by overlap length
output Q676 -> 0.232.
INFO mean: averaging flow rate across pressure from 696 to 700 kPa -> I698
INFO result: 5.14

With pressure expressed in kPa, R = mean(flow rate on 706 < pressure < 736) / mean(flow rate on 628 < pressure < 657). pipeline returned 0.95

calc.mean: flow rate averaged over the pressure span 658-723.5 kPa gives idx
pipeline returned 5.33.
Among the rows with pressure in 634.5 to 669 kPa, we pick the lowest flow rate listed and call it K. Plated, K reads 5.774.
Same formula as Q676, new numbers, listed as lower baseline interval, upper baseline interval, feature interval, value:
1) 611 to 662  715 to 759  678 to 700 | 0.42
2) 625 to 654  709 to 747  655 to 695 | 0.23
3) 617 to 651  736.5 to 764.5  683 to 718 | 0.20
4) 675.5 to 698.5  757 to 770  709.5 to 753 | -0.16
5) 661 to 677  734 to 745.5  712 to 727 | 0.00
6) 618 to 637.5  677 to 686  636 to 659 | -0.24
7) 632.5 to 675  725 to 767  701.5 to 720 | 0.04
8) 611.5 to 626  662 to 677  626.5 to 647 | -0.09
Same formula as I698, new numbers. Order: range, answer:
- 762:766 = 6.24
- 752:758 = 6.1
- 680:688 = 3.84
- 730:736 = 6.18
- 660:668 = 6.05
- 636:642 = 6.15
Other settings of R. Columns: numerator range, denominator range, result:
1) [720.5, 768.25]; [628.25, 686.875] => 1.06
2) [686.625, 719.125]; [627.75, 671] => 0.84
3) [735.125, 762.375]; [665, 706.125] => 1.27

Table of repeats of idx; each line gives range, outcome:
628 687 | 5.84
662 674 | 5.77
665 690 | 4.72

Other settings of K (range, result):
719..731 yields 5.913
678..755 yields 3.693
